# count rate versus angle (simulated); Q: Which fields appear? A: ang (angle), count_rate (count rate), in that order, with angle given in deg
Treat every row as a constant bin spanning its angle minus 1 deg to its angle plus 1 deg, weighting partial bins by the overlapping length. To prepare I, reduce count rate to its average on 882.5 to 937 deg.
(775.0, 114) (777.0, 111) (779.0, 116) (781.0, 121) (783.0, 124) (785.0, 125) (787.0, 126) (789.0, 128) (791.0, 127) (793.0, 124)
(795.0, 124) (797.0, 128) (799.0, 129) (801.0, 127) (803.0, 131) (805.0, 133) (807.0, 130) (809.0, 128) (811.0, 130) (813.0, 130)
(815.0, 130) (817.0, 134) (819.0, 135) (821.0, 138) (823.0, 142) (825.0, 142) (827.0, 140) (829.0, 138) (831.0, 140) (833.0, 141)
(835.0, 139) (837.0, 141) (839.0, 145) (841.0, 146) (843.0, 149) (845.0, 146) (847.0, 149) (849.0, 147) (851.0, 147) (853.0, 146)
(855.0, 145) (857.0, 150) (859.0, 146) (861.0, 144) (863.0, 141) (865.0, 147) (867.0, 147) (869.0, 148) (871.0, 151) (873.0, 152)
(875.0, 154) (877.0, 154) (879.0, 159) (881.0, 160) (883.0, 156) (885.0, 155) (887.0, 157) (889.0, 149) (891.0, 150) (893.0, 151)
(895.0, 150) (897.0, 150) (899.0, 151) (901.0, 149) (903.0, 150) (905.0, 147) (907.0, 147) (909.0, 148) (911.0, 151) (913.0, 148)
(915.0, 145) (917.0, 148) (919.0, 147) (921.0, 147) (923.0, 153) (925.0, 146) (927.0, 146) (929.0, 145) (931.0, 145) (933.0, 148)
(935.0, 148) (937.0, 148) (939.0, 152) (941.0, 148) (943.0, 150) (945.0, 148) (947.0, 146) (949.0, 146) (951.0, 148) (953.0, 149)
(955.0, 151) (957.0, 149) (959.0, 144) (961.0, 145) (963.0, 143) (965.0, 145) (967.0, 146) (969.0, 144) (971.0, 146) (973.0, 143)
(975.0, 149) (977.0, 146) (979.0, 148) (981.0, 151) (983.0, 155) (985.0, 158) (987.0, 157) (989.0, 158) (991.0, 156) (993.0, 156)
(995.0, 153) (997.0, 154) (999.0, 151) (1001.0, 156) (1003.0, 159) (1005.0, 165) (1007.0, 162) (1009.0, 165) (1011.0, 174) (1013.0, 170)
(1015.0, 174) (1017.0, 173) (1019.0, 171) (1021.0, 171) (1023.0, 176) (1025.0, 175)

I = 149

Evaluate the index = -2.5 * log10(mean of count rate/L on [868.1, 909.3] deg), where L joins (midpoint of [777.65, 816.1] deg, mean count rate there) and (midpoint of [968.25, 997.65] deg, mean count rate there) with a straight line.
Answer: -0.10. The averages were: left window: 127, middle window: 152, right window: 152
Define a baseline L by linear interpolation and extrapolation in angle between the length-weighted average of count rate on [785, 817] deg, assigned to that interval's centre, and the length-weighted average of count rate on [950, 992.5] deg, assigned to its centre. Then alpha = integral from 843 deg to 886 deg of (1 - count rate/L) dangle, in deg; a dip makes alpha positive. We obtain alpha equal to -4.27 deg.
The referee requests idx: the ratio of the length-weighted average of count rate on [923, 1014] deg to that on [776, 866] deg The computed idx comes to 1.12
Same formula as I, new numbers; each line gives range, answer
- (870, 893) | 154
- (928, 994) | 149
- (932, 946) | 149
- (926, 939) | 147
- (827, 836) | 140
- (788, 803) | 127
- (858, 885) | 151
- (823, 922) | 148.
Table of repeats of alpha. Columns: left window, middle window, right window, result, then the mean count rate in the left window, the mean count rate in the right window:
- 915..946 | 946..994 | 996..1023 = 2.3 deg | 148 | 165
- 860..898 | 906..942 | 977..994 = 1.1 deg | 151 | 154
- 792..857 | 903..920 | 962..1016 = -0.1 deg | 138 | 155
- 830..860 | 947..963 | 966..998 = 0.3 deg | 145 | 151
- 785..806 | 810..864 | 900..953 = -3.0 deg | 128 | 148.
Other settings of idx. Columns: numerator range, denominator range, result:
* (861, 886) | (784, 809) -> 1.19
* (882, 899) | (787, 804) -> 1.20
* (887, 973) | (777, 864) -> 1.09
